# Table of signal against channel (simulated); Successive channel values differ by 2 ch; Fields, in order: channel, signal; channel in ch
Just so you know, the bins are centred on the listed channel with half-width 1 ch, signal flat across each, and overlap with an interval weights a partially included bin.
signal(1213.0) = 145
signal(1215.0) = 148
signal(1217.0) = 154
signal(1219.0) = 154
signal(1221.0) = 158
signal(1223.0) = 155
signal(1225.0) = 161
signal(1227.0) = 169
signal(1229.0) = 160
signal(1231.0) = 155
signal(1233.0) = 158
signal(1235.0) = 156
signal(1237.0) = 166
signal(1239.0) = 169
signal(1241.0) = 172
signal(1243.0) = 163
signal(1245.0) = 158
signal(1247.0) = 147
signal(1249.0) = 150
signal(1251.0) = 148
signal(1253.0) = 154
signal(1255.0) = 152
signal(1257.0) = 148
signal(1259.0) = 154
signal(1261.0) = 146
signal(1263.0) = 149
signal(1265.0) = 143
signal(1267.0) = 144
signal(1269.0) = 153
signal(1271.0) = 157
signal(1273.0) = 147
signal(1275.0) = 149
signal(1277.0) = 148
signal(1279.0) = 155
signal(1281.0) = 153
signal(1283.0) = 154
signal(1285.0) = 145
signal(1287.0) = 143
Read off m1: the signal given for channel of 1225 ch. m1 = 161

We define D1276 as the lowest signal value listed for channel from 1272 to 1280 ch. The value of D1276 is 147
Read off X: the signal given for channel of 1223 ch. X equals 155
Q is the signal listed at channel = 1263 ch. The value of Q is 149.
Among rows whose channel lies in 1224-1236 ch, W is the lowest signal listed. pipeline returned 155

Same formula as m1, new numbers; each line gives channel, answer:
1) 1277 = 148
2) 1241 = 172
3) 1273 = 147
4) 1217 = 154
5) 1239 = 169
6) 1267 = 144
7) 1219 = 154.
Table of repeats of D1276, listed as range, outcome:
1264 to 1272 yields 143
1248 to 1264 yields 146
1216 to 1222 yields 154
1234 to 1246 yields 156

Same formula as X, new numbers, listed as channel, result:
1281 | 153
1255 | 152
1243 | 163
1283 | 154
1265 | 143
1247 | 147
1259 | 154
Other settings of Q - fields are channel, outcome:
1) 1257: 148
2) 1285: 145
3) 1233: 158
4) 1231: 155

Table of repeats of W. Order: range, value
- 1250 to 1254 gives 148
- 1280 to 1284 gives 153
